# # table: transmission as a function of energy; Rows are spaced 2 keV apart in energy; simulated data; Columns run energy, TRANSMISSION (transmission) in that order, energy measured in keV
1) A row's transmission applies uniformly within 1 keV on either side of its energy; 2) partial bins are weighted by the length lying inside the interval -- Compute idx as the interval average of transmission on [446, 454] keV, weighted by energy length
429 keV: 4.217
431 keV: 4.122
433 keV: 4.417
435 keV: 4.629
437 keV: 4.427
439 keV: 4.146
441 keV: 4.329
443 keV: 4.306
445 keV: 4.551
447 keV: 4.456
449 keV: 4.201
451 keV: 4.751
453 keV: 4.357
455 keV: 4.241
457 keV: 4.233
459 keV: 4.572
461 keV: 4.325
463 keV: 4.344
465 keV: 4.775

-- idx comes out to 4.44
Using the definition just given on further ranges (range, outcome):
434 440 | 4.4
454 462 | 4.34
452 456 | 4.3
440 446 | 4.4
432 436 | 4.52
